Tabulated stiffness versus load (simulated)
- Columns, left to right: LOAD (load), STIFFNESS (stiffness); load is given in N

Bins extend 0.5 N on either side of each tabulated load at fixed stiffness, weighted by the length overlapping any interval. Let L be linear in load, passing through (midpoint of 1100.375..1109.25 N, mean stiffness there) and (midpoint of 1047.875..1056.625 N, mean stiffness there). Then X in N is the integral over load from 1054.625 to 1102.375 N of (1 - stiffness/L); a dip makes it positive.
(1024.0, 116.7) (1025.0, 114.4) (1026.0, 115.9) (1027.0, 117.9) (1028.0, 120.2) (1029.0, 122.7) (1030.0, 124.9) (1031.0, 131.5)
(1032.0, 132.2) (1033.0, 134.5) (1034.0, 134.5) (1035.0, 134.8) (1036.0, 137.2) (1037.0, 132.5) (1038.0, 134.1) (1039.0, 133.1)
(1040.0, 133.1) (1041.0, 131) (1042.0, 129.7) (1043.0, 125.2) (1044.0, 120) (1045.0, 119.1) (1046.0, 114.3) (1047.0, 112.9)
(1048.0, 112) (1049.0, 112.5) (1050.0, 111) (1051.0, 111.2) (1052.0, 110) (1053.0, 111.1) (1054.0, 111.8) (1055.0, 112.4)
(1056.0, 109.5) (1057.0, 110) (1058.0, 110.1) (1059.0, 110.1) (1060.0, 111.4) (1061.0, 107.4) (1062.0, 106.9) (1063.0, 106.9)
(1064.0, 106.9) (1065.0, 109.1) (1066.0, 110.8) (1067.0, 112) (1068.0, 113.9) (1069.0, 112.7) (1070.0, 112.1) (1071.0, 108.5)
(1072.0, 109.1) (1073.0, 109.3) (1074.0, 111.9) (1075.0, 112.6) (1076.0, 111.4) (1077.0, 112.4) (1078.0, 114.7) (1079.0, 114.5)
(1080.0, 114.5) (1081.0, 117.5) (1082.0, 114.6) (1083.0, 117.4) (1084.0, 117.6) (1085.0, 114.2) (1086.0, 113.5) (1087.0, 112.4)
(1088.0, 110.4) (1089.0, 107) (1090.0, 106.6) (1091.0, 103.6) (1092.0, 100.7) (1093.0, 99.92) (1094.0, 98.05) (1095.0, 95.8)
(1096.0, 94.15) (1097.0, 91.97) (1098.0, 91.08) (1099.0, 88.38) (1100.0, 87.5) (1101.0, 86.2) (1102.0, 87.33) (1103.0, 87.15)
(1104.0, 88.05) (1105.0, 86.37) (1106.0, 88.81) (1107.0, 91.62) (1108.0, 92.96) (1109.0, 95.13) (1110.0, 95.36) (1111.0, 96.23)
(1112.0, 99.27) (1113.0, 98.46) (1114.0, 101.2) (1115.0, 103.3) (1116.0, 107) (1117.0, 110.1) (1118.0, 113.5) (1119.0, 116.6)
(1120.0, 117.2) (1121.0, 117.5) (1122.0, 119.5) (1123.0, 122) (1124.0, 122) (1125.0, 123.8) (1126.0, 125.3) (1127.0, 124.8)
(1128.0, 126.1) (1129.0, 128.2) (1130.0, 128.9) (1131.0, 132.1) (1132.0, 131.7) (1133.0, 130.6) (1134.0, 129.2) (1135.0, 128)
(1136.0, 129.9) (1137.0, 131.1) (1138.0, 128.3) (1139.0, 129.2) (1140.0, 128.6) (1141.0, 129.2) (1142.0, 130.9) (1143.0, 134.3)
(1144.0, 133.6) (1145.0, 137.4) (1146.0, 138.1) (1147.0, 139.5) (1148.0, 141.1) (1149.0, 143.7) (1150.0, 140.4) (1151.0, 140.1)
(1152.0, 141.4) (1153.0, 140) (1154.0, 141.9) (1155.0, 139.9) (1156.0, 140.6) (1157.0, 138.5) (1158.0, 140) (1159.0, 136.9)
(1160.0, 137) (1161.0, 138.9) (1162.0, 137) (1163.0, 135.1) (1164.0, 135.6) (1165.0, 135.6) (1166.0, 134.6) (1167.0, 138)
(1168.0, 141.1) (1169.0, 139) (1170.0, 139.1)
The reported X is -3.29 N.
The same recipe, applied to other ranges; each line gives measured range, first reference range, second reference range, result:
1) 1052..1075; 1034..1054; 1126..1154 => 2.65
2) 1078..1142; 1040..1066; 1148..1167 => 8.62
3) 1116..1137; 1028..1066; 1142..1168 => 1.53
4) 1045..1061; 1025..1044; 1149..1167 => 2.28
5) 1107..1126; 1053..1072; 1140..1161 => 2.83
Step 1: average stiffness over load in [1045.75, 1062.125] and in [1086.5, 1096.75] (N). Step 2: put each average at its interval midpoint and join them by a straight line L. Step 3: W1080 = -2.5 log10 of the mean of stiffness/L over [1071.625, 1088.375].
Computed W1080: -0.08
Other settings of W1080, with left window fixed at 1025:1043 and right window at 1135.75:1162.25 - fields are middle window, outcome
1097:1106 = 0.451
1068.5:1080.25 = 0.176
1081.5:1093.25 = 0.201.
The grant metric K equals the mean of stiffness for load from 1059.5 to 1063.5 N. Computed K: 108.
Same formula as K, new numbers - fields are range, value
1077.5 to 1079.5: 115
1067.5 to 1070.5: 113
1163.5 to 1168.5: 137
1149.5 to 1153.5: 140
